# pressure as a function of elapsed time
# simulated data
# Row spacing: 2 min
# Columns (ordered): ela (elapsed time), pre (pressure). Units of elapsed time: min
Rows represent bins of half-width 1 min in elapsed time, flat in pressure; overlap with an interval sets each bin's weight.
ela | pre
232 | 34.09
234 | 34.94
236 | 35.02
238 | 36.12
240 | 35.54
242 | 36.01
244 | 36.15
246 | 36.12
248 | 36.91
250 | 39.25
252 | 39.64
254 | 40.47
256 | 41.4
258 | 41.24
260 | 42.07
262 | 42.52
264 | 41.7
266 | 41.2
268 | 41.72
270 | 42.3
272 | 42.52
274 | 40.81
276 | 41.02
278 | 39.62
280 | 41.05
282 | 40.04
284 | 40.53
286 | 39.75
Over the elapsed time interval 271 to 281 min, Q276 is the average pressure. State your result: 41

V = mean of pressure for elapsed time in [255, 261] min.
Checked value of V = 41.6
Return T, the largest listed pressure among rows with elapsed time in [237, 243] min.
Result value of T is 36.12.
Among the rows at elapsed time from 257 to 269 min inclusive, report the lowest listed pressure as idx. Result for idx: 41.2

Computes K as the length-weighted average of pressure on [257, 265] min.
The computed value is 41.9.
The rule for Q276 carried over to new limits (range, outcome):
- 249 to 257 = 40.2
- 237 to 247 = 36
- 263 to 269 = 41.5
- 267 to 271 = 42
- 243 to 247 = 36.1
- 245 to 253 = 38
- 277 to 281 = 40.3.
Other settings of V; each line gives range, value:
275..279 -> 40.3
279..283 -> 40.5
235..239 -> 35.6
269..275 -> 41.9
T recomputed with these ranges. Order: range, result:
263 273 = 42.52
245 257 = 41.4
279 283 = 41.05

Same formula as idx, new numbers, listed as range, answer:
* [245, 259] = 36.12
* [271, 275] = 40.81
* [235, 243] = 35.02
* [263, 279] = 39.62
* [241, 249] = 36.01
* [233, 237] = 34.94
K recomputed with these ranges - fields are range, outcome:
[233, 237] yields 35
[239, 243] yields 35.8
